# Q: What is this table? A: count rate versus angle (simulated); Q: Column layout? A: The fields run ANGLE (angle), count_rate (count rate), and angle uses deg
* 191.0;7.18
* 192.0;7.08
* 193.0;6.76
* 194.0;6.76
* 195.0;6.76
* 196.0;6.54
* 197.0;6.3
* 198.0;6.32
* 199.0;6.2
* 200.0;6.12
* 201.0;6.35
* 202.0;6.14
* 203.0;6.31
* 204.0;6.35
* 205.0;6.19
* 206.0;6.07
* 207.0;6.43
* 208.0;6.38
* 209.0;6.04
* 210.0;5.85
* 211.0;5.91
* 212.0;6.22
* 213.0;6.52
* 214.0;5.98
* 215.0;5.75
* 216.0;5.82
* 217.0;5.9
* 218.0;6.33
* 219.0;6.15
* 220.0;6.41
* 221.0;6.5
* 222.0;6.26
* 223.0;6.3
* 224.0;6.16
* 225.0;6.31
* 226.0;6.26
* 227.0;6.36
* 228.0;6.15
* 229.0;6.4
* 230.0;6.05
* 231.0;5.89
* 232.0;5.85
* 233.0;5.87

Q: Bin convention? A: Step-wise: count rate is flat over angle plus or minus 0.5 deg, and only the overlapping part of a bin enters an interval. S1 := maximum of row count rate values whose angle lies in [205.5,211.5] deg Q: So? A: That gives 6.43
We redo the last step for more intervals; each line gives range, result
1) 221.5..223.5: 6.3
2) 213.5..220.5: 6.41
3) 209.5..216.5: 6.52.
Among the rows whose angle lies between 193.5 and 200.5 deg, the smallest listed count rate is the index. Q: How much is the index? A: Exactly 6.12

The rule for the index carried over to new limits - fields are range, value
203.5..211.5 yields 5.85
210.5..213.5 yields 5.91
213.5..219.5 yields 5.75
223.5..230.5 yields 6.05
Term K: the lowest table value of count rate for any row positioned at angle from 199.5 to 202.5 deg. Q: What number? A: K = 6.12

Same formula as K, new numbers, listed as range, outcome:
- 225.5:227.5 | 6.26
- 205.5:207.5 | 6.07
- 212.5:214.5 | 5.98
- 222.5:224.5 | 6.16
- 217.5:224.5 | 6.15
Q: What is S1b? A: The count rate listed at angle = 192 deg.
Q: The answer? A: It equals 7.08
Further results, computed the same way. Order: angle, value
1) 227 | 6.36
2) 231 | 5.89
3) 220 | 6.41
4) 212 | 6.22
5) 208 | 6.38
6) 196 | 6.54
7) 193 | 6.76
